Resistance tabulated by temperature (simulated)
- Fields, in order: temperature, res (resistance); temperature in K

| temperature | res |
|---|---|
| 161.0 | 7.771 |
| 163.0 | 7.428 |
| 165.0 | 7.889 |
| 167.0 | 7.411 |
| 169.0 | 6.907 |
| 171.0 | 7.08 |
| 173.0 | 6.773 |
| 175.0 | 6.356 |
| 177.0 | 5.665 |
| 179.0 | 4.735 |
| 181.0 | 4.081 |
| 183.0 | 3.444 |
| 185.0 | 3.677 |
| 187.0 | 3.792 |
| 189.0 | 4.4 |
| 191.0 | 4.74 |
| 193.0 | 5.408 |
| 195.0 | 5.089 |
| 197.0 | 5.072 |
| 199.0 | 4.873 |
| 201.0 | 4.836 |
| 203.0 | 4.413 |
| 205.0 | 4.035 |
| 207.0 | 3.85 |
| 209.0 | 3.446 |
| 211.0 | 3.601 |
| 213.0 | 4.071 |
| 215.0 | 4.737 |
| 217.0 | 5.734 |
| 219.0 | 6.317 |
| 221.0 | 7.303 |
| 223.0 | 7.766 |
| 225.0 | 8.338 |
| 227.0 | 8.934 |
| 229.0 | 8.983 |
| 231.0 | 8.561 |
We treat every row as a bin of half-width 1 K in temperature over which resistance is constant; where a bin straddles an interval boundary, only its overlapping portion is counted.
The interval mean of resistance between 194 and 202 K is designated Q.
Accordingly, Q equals 4.97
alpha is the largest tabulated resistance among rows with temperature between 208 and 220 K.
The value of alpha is 6.317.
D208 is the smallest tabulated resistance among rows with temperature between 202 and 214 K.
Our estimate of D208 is 3.446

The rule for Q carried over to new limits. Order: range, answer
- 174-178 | 6.01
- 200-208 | 4.28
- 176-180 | 5.2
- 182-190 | 3.83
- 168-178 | 6.56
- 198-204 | 4.71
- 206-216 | 3.94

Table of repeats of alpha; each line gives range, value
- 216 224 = 7.766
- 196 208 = 5.072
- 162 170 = 7.889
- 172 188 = 6.773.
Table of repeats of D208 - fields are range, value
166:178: 5.665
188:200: 4.4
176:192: 3.444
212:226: 4.071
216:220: 5.734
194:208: 3.85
